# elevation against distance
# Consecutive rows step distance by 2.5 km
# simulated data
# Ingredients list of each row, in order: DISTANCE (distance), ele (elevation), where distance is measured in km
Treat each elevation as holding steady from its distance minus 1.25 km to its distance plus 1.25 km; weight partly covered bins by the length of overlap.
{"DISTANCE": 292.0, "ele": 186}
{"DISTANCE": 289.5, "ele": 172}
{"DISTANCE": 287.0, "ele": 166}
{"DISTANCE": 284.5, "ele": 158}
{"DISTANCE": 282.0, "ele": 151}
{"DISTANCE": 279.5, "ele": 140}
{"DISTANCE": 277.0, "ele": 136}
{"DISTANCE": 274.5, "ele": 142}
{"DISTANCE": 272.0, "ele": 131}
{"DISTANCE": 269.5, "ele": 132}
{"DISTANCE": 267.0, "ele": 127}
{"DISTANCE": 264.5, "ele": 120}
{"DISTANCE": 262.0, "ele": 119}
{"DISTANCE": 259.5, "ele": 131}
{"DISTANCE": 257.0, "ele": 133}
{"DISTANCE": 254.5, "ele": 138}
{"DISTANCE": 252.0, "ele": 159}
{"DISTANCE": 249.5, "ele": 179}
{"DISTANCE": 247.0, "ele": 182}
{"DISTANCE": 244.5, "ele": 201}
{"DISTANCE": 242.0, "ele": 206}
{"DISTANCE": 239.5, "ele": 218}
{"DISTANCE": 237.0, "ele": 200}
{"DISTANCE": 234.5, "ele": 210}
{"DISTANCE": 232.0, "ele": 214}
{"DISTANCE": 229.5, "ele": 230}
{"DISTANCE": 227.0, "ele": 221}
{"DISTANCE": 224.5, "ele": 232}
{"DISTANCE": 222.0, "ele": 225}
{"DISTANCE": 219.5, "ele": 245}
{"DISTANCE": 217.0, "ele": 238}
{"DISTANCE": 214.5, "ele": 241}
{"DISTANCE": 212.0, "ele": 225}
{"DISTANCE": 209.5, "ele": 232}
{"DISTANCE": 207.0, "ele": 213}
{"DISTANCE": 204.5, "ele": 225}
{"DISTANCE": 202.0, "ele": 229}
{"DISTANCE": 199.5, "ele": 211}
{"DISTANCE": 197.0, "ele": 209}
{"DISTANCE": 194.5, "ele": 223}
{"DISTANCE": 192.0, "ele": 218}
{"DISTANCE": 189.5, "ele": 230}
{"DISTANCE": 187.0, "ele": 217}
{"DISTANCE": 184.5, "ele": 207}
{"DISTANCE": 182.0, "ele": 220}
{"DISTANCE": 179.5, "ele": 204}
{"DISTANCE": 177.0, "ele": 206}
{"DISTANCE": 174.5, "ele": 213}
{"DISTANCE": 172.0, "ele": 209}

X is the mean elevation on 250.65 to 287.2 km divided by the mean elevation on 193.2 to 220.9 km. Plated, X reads 0.6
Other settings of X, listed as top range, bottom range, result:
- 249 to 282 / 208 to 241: 0.61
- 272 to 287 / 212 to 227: 0.62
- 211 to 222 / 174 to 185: 1.12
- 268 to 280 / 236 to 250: 0.68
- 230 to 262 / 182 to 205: 0.82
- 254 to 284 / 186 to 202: 0.61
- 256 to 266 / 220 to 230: 0.55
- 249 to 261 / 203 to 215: 0.64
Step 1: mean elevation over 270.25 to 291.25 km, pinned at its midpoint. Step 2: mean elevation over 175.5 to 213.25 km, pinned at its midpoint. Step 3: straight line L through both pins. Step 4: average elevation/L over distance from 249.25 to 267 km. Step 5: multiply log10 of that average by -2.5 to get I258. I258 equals 0.22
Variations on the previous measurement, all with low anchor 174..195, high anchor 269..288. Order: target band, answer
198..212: -0.12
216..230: -0.24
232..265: -0.02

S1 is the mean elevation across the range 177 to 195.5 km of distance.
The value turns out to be 216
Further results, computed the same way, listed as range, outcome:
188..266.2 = 201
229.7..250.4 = 203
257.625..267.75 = 125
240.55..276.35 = 150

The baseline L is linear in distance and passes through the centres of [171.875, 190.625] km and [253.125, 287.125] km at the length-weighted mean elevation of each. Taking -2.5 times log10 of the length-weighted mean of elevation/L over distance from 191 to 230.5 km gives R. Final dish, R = -0.21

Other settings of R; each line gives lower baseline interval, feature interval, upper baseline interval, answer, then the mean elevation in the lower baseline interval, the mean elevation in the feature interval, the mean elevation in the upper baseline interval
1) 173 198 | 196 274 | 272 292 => -0.04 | 215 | 192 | 153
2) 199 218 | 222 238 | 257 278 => -0.14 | 227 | 219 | 130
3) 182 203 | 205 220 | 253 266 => -0.21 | 218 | 231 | 129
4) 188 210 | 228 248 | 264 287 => -0.16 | 221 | 208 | 140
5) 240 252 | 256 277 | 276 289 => 0.28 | 190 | 130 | 152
